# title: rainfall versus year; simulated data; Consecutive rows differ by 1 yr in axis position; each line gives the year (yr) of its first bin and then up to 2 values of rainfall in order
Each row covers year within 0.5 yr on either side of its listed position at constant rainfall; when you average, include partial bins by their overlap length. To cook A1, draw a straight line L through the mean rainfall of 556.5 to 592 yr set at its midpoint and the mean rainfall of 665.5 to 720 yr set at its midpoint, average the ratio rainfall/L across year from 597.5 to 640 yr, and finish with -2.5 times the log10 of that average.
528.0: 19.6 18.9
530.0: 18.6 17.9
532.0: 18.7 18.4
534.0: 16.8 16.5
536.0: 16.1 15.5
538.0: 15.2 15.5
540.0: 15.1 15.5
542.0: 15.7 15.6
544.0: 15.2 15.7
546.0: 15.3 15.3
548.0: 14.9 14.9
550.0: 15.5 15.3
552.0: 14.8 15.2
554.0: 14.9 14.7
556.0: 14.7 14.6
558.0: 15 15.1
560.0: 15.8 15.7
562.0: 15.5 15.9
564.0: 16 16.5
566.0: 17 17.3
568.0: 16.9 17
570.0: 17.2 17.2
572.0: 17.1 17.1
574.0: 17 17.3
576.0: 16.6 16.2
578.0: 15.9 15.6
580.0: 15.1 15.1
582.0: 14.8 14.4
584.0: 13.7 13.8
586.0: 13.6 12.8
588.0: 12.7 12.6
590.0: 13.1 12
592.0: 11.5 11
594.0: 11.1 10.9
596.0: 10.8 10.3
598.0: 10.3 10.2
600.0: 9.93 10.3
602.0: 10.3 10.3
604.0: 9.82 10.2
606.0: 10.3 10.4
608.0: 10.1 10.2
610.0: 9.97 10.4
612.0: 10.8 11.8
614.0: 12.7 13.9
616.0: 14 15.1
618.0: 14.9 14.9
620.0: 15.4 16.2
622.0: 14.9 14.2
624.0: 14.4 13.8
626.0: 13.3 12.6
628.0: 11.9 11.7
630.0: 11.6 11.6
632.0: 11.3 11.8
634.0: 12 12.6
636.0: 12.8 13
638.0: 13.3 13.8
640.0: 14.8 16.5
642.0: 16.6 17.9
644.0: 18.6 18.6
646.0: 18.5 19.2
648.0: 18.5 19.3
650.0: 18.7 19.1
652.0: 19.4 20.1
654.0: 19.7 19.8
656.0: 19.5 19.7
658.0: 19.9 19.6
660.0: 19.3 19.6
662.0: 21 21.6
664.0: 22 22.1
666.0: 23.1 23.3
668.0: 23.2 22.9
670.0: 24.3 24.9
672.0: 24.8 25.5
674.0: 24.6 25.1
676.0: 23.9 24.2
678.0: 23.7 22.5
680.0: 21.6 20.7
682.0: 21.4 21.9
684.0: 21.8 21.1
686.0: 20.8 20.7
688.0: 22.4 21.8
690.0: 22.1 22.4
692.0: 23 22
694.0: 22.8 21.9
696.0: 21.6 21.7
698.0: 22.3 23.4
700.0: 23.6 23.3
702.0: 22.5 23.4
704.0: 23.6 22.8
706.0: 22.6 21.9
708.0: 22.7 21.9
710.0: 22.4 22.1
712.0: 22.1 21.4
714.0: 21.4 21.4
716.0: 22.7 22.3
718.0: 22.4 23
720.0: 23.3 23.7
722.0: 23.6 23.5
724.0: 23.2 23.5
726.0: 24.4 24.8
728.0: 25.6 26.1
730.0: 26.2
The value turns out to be 0.43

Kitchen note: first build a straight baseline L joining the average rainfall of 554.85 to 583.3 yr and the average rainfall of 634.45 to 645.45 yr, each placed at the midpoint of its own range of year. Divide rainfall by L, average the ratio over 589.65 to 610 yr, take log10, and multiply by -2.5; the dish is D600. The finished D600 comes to 0.43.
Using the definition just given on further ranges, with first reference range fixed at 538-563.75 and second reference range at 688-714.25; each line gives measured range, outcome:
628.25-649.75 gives 0.29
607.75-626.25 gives 0.36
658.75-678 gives -0.10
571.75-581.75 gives 0.02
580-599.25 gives 0.34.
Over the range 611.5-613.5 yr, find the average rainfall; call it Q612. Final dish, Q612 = 11.3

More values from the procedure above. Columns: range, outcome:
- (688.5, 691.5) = 22.1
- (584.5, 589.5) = 13.1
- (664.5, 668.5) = 22.9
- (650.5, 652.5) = 19.2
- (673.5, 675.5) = 24.9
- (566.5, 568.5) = 17.1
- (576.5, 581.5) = 15.6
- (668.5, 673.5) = 24.5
